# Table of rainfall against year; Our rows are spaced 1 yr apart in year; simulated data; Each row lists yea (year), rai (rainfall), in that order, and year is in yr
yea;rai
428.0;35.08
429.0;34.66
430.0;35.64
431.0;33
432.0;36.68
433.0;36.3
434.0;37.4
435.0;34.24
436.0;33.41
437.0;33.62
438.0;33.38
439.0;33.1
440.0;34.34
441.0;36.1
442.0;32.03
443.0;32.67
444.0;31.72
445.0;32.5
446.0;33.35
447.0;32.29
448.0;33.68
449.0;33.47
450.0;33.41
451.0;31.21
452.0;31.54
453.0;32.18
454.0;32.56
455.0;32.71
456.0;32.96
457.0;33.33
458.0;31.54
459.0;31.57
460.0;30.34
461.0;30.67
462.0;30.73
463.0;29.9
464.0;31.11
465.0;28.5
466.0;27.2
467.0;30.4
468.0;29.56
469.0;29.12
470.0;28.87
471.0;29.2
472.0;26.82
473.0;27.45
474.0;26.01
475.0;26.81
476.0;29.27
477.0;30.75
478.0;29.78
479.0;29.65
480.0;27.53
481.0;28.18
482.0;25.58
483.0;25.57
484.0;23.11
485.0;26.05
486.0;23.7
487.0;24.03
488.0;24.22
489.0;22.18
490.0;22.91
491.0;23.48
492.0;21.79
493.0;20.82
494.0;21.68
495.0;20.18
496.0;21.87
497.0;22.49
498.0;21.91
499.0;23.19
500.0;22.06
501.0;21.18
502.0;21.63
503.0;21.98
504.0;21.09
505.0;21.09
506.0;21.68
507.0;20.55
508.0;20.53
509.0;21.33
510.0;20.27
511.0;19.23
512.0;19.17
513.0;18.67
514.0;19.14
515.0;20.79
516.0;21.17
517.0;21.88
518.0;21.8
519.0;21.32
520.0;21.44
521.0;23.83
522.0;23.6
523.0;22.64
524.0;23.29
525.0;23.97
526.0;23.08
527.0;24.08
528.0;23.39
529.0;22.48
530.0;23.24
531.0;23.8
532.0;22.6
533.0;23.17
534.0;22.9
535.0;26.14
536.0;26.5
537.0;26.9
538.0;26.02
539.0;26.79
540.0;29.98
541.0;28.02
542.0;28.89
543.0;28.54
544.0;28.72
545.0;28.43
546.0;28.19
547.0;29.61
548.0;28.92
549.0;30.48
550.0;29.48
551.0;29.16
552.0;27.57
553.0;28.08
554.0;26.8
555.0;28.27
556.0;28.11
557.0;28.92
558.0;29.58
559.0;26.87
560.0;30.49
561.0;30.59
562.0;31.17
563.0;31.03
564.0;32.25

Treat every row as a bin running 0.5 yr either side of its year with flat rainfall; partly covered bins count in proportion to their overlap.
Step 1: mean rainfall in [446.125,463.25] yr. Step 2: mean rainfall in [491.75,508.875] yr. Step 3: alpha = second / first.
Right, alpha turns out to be 0.67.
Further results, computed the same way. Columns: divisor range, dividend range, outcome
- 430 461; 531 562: 0.84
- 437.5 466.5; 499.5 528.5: 0.67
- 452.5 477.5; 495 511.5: 0.71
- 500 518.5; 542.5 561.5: 1.39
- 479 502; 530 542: 1.10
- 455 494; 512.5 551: 0.90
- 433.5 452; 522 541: 0.74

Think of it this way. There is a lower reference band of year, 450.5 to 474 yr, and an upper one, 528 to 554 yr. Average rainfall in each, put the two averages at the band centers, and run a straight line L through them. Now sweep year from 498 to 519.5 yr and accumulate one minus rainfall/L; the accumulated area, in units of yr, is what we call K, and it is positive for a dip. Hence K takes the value 5.6 yr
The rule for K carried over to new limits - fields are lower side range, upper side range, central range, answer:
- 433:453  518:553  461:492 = 3.49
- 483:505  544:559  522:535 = 1.40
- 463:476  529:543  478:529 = 8.51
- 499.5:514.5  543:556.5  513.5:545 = 0.73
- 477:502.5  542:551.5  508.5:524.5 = 3.11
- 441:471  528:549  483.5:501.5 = 4.10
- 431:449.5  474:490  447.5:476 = -0.42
